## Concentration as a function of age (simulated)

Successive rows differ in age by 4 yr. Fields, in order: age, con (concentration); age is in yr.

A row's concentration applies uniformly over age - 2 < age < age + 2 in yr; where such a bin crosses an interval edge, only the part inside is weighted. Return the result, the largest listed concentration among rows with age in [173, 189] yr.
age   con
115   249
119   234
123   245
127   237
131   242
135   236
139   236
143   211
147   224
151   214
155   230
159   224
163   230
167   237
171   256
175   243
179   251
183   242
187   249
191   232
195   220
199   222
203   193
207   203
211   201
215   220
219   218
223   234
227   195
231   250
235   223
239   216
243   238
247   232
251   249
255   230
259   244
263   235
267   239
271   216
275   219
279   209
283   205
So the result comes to 251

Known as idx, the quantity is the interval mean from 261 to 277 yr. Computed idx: 227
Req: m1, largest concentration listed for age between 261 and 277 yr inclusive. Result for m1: 239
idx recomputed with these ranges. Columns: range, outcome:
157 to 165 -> 227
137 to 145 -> 224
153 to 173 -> 235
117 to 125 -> 240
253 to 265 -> 236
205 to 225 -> 215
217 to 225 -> 226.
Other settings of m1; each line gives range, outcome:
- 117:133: 245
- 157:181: 256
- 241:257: 249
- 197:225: 234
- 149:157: 230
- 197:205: 222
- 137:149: 236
